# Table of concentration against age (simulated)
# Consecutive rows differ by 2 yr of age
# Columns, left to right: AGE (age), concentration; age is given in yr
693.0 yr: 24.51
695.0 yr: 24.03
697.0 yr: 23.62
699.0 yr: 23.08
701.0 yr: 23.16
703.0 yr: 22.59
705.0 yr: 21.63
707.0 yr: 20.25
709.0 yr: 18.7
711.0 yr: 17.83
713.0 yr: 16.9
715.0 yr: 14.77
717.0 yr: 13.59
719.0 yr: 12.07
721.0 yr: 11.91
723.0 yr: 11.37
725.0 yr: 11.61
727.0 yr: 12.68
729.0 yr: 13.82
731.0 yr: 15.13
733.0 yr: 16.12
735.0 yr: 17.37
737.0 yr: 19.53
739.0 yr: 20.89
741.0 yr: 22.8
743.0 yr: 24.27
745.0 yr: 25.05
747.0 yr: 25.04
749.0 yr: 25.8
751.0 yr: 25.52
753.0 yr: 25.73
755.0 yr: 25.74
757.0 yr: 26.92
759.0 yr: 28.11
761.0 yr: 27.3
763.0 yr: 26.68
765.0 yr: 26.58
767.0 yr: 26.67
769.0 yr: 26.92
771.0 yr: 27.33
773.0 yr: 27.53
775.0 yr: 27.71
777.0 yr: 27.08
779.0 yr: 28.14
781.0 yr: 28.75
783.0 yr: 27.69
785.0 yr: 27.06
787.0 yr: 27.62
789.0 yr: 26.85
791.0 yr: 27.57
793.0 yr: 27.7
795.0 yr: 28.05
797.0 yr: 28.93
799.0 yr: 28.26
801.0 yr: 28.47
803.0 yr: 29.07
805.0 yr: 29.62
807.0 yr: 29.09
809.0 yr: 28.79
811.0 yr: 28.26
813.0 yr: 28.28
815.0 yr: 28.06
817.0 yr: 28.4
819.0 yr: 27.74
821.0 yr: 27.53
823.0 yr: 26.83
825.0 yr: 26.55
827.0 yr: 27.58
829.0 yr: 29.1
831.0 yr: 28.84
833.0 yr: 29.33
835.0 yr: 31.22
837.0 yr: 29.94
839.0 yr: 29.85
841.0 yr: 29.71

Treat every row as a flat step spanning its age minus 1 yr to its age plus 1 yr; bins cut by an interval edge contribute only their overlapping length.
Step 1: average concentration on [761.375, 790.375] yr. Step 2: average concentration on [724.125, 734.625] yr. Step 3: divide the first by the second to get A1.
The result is 1.94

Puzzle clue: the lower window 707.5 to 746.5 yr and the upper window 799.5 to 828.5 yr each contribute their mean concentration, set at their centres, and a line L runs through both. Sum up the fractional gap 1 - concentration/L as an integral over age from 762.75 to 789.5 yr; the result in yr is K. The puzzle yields -4.8 yr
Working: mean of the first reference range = 16.8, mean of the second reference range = 28.2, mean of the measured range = 27.4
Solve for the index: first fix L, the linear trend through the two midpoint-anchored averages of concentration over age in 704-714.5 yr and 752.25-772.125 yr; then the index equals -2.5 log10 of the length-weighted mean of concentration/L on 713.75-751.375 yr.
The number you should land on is 0.27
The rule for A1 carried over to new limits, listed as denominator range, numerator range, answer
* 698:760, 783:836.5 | 1.44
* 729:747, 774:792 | 1.38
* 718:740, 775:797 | 1.88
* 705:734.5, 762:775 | 1.80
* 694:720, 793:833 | 1.46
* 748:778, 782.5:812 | 1.05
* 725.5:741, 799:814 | 1.72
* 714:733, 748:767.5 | 2.01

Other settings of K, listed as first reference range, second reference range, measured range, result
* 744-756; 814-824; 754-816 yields -2.7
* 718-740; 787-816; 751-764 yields -4.2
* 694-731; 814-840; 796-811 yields -1.5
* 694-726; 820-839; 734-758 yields -2.8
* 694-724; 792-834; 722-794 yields -1.8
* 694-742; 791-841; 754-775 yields -3.8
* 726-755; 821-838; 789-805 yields -1.6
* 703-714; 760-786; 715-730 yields 6.0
